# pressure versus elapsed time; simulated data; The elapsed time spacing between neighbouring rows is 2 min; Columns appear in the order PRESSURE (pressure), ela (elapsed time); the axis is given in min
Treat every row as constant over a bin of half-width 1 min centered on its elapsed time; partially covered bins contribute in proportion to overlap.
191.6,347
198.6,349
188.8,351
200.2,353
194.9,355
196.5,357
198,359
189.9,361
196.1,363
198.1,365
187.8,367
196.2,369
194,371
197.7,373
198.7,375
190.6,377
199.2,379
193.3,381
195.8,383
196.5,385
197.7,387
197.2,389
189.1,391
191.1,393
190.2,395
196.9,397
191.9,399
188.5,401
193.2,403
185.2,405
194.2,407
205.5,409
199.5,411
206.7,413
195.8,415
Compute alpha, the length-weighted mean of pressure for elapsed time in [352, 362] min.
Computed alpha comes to 196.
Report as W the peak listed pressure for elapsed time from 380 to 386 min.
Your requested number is 196.5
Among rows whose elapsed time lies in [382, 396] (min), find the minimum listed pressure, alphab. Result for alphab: 189.1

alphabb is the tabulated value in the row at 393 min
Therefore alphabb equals 191.1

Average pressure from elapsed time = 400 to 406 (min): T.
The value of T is 189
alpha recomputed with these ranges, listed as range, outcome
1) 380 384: 195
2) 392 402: 192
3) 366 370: 192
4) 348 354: 196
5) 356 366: 196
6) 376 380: 195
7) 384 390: 197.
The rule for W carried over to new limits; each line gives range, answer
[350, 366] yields 200.2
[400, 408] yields 194.2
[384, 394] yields 197.7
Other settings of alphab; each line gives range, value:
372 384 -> 190.6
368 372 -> 194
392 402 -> 188.5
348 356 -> 188.8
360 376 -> 187.8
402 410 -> 185.2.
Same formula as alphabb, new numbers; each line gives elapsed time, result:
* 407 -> 194.2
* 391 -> 189.1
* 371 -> 194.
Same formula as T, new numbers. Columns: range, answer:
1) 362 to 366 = 197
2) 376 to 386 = 195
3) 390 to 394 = 190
